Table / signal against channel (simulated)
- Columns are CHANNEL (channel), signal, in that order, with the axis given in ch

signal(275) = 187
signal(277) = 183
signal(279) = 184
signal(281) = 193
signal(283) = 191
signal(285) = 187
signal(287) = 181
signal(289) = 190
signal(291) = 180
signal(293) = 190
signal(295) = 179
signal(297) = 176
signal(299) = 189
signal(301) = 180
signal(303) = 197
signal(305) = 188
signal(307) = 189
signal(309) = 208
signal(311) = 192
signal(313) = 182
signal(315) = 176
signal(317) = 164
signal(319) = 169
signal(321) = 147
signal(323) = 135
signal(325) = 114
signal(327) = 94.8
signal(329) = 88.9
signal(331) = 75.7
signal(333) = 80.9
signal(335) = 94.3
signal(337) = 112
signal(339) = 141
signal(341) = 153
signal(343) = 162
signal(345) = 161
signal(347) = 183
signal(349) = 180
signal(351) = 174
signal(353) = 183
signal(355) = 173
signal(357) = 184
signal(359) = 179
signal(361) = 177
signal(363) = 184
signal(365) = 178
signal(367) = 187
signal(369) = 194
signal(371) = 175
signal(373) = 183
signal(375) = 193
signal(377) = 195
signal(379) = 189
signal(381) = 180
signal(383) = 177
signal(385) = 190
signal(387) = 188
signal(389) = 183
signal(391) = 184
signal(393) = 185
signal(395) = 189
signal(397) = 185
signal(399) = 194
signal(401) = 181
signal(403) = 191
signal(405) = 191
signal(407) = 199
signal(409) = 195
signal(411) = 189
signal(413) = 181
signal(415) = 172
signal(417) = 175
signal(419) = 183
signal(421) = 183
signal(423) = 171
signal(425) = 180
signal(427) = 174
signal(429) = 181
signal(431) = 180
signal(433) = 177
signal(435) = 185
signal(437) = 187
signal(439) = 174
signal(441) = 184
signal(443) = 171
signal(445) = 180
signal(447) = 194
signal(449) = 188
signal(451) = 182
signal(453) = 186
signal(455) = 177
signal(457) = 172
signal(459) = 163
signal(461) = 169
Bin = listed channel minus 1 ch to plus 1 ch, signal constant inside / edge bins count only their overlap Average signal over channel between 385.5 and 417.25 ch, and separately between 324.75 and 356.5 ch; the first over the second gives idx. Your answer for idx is 1.4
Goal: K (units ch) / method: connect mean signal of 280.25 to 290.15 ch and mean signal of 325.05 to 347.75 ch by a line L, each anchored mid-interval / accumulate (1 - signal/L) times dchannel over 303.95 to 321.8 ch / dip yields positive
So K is -3.2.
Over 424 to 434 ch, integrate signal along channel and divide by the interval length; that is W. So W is 178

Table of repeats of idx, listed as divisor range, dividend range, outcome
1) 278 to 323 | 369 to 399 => 1.02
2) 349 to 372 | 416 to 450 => 1.00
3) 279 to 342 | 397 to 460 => 1.14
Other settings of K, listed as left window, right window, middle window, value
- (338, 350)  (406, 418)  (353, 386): -2.3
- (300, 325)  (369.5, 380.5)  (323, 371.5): 8.4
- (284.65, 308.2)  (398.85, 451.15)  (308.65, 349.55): 9.5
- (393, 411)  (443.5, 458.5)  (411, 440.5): 1.1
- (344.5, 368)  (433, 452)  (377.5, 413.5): -1.4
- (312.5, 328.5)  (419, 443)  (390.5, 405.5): -1.6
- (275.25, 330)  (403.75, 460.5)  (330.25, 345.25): 4.6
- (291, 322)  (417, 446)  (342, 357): 0.5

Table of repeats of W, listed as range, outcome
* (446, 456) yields 185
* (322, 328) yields 115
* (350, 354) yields 178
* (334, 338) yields 103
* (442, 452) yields 183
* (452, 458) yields 178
